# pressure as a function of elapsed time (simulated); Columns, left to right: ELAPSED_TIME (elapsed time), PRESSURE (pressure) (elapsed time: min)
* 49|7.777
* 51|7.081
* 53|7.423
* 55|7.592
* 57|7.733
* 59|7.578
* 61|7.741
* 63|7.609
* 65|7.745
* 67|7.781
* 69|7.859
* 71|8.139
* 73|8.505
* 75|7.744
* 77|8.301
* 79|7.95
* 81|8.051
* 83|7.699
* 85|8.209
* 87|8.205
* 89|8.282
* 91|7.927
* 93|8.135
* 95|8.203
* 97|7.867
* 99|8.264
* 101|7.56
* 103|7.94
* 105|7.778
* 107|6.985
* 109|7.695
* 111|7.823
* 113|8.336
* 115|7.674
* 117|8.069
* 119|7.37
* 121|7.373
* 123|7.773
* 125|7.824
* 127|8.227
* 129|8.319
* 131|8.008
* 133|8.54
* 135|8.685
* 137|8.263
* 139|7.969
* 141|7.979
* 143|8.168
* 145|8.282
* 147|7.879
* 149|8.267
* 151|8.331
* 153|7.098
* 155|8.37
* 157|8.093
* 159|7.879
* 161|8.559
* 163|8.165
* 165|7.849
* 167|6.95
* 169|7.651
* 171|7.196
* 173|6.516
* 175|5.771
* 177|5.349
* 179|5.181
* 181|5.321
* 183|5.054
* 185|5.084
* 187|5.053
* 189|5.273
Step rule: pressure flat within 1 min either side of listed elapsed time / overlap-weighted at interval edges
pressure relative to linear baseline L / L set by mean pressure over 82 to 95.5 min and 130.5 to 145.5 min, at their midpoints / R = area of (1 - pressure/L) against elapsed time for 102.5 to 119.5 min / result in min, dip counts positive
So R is 0.9 min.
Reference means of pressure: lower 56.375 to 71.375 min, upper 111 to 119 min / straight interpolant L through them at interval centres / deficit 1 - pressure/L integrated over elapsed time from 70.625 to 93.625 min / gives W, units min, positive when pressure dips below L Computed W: -0.8 min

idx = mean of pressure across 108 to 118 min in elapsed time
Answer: 7.92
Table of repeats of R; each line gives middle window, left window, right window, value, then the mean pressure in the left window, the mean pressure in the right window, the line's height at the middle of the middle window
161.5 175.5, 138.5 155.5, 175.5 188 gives -2.1 min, 8.03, 5.2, 6.28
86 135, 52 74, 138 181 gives -2.0 min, 7.79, 7.45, 7.62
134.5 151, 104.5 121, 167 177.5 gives -2.4 min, 7.69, 6.59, 7.14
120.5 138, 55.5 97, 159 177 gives -1.4 min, 7.96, 7.25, 7.55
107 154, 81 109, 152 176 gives -1.6 min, 7.92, 7.51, 7.71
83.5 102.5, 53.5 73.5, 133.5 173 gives -0.5 min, 7.8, 7.95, 7.85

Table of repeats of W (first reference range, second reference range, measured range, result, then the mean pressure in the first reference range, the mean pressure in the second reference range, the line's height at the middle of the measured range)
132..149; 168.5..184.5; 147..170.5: -2.9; 8.22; 5.92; 7.06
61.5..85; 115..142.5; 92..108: 0.3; 7.95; 8.02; 7.98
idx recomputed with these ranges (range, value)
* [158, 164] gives 8.2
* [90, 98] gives 8.03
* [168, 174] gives 7.12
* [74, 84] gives 7.95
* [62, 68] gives 7.71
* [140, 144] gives 8.07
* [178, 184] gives 5.19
